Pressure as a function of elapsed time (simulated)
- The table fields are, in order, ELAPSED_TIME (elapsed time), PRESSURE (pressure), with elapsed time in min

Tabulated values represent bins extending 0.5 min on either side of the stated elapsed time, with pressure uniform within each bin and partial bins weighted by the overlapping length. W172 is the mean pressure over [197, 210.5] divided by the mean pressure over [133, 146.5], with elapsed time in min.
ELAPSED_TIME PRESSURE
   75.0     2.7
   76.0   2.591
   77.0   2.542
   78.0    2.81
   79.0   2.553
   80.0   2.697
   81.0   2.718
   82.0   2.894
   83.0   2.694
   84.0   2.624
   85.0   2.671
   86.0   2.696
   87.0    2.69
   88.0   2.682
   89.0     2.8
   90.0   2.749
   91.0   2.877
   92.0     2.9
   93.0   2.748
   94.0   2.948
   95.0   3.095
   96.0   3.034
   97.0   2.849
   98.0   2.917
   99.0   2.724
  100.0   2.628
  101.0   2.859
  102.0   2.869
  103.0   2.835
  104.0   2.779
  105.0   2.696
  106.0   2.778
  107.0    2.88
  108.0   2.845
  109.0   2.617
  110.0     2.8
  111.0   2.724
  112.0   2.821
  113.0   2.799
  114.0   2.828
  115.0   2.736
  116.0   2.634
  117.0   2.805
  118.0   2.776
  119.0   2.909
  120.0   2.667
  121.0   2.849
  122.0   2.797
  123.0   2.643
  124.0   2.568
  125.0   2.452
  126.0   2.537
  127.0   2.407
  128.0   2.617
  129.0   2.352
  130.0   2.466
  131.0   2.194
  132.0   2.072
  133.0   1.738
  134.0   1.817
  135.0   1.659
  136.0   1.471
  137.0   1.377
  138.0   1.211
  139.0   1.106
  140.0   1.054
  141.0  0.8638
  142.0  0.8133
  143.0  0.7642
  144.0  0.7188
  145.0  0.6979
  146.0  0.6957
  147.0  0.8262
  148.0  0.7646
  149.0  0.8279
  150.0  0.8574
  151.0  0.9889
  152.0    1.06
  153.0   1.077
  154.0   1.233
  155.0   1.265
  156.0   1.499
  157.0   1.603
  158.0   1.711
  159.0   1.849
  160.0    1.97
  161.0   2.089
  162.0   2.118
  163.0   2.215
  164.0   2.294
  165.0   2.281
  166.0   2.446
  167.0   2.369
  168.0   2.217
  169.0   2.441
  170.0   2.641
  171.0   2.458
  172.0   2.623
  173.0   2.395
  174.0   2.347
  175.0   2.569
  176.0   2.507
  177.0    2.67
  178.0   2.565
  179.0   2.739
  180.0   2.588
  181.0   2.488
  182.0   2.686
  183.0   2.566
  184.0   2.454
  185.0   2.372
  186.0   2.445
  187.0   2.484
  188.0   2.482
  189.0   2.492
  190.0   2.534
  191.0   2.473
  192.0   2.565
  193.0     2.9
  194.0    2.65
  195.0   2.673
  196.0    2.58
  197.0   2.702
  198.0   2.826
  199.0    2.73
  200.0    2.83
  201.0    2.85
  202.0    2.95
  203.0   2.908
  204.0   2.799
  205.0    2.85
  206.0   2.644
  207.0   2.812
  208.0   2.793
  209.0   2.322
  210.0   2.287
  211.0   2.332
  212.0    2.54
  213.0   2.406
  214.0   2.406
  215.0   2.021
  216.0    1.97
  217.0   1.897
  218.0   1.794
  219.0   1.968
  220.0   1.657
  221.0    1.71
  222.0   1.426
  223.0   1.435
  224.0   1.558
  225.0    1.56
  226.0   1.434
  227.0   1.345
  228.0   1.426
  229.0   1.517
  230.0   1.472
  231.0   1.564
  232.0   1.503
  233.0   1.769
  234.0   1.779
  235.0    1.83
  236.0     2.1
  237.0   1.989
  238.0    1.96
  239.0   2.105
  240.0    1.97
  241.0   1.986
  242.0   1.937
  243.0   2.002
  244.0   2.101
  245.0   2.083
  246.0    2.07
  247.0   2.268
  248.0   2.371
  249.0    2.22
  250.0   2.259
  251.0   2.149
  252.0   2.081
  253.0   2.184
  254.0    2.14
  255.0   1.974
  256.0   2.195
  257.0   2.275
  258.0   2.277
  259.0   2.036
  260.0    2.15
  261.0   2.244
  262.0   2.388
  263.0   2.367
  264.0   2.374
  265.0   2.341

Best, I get 2.4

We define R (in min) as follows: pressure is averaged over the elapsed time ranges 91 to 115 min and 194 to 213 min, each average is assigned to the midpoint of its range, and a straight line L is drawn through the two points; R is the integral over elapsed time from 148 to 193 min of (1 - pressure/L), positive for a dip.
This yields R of 9.62 min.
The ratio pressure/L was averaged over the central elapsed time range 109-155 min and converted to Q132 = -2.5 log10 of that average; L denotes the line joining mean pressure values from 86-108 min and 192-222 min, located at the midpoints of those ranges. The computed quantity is 0.409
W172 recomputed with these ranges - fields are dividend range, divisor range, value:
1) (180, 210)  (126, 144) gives 1.61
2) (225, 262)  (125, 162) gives 1.33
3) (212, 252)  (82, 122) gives 0.67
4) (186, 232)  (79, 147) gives 0.95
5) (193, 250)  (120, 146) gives 1.19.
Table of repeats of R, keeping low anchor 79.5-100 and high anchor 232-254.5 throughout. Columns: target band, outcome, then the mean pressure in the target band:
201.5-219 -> -1.8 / 2.44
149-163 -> 5.6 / 1.49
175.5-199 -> -2.7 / 2.59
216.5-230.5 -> 3.7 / 1.59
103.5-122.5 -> -0.7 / 2.78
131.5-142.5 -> 5.1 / 1.38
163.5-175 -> 0.0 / 2.42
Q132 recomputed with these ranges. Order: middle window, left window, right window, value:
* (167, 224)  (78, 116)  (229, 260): -0.08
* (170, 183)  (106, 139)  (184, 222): -0.05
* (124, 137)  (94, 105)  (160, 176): 0.23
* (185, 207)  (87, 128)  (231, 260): -0.16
